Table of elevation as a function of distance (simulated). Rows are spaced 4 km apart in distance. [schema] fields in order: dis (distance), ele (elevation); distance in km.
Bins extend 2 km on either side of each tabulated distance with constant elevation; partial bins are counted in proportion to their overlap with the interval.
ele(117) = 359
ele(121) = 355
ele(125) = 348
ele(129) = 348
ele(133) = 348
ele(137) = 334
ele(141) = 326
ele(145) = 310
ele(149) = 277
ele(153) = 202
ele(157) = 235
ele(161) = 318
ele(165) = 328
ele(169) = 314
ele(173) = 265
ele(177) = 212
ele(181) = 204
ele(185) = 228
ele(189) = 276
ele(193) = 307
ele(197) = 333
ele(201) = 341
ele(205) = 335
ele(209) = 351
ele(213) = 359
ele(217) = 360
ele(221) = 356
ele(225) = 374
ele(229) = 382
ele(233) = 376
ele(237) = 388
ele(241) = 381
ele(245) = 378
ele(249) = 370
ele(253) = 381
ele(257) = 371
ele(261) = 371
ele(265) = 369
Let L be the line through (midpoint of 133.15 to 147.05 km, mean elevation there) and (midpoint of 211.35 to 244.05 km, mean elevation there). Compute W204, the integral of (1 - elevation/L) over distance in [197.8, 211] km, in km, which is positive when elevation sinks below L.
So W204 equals 0.7 km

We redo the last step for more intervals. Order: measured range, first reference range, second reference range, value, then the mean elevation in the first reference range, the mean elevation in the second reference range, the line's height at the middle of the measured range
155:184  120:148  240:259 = 6.8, 336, 376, 348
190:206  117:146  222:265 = 1.6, 341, 376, 362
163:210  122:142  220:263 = 9.1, 342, 376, 359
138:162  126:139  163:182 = 2.5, 344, 268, 310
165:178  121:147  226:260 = 2.7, 337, 378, 351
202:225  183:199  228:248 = -1.6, 286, 380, 331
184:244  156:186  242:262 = -4.0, 265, 375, 323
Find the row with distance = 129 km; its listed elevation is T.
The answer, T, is 348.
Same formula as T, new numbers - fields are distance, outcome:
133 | 348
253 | 381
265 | 369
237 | 388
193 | 307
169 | 314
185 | 228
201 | 341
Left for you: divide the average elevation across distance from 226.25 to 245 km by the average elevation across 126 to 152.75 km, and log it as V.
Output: 1.20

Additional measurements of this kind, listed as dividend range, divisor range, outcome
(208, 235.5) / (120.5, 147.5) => 1.09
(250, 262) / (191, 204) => 1.14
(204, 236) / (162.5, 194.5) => 1.36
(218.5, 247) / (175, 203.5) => 1.38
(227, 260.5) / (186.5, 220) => 1.14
